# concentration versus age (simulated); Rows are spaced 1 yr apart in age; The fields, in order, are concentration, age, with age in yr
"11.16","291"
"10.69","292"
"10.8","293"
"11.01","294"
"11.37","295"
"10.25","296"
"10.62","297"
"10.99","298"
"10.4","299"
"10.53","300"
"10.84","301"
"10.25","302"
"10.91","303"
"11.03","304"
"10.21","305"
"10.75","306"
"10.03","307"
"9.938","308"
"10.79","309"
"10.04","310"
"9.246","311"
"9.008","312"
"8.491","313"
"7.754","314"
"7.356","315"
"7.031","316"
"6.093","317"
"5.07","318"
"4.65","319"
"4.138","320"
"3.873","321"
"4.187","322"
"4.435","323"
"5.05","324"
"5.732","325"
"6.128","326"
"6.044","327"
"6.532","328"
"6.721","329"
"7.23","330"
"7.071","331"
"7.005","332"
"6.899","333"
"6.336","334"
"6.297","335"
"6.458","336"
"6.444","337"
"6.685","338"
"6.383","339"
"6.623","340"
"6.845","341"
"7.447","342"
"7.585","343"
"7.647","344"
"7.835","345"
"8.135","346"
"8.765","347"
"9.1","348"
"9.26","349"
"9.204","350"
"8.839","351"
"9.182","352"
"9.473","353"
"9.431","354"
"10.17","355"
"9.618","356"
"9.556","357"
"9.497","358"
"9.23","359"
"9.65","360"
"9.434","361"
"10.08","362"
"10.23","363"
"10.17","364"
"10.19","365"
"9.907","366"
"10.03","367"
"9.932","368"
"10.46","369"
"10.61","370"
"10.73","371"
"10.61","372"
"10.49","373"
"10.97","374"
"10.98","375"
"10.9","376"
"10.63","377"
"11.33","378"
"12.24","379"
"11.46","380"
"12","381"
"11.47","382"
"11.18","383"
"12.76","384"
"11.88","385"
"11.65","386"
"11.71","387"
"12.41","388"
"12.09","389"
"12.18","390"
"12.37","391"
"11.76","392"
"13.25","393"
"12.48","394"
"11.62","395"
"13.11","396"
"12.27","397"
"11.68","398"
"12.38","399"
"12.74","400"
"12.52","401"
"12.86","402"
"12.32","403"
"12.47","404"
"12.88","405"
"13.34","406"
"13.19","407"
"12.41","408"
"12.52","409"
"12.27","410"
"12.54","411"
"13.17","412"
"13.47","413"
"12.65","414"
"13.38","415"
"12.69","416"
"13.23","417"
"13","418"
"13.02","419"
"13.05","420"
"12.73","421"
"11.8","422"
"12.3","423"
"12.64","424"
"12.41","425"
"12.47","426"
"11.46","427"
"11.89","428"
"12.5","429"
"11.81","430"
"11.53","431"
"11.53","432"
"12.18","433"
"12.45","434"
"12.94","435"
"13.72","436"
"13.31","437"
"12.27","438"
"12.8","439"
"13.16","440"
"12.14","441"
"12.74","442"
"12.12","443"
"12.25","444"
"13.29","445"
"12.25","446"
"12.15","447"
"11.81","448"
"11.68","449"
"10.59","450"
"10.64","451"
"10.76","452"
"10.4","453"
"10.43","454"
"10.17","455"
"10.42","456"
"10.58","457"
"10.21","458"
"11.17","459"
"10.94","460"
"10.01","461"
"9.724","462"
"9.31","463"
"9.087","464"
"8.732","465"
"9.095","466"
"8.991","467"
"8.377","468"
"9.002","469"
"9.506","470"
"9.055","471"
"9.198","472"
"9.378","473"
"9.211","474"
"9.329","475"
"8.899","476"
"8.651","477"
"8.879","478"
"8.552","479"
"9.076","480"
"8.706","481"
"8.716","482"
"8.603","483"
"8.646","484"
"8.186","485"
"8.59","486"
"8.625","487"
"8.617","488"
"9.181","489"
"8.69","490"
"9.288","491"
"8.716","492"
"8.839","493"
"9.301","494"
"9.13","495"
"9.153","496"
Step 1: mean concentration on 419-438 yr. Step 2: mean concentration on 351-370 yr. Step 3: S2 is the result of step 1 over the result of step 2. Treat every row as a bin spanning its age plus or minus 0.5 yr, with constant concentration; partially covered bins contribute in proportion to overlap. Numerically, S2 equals 1.27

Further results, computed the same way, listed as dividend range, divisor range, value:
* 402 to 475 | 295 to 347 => 1.49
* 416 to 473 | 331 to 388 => 1.20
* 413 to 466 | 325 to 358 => 1.53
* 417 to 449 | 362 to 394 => 1.11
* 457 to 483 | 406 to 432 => 0.74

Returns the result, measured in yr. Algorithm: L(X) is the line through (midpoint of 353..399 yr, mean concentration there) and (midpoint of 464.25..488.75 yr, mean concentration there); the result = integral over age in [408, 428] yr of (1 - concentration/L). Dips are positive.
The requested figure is -5.0 yr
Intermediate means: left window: 11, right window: 8.86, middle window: 12.6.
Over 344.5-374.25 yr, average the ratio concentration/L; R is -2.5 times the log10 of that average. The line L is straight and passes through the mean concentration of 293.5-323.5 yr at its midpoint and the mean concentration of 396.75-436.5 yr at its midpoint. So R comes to 0.092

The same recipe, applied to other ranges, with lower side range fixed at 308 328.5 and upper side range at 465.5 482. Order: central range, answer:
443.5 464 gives -0.25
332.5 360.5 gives -0.15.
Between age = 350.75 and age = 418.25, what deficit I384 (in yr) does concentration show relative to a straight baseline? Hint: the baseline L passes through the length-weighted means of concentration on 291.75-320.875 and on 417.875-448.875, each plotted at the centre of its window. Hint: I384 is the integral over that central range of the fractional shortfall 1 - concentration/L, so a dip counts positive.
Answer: -1.5 yr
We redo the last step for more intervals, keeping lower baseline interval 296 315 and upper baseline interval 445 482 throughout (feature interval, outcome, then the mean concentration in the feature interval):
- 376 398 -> -4.42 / 12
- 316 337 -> 8.75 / 5.84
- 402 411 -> -2.48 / 12.7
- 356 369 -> 0.18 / 9.84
